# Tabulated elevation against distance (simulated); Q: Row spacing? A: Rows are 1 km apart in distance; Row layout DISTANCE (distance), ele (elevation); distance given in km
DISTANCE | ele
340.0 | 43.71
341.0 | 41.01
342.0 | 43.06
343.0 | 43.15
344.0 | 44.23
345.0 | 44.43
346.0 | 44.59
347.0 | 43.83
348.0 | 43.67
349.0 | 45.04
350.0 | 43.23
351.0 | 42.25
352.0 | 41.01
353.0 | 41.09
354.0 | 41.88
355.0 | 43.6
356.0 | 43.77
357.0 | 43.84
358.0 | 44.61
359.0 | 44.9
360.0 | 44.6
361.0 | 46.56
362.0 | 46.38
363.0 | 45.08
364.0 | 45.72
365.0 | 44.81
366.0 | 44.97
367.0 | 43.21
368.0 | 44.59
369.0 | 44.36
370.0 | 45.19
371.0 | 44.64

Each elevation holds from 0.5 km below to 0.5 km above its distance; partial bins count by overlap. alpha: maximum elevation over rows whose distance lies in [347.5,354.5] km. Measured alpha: 45.04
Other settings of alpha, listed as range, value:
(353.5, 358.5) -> 44.61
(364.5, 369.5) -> 44.97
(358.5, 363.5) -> 46.56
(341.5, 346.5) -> 44.59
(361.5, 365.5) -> 46.38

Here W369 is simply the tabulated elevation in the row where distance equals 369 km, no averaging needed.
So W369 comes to 44.36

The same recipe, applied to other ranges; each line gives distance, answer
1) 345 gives 44.43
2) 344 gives 44.23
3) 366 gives 44.97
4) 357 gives 43.84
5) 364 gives 45.72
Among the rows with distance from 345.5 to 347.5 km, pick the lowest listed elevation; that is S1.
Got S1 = 43.83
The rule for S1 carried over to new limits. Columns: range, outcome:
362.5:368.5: 43.21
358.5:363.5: 44.6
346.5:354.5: 41.01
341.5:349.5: 43.06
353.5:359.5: 41.88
